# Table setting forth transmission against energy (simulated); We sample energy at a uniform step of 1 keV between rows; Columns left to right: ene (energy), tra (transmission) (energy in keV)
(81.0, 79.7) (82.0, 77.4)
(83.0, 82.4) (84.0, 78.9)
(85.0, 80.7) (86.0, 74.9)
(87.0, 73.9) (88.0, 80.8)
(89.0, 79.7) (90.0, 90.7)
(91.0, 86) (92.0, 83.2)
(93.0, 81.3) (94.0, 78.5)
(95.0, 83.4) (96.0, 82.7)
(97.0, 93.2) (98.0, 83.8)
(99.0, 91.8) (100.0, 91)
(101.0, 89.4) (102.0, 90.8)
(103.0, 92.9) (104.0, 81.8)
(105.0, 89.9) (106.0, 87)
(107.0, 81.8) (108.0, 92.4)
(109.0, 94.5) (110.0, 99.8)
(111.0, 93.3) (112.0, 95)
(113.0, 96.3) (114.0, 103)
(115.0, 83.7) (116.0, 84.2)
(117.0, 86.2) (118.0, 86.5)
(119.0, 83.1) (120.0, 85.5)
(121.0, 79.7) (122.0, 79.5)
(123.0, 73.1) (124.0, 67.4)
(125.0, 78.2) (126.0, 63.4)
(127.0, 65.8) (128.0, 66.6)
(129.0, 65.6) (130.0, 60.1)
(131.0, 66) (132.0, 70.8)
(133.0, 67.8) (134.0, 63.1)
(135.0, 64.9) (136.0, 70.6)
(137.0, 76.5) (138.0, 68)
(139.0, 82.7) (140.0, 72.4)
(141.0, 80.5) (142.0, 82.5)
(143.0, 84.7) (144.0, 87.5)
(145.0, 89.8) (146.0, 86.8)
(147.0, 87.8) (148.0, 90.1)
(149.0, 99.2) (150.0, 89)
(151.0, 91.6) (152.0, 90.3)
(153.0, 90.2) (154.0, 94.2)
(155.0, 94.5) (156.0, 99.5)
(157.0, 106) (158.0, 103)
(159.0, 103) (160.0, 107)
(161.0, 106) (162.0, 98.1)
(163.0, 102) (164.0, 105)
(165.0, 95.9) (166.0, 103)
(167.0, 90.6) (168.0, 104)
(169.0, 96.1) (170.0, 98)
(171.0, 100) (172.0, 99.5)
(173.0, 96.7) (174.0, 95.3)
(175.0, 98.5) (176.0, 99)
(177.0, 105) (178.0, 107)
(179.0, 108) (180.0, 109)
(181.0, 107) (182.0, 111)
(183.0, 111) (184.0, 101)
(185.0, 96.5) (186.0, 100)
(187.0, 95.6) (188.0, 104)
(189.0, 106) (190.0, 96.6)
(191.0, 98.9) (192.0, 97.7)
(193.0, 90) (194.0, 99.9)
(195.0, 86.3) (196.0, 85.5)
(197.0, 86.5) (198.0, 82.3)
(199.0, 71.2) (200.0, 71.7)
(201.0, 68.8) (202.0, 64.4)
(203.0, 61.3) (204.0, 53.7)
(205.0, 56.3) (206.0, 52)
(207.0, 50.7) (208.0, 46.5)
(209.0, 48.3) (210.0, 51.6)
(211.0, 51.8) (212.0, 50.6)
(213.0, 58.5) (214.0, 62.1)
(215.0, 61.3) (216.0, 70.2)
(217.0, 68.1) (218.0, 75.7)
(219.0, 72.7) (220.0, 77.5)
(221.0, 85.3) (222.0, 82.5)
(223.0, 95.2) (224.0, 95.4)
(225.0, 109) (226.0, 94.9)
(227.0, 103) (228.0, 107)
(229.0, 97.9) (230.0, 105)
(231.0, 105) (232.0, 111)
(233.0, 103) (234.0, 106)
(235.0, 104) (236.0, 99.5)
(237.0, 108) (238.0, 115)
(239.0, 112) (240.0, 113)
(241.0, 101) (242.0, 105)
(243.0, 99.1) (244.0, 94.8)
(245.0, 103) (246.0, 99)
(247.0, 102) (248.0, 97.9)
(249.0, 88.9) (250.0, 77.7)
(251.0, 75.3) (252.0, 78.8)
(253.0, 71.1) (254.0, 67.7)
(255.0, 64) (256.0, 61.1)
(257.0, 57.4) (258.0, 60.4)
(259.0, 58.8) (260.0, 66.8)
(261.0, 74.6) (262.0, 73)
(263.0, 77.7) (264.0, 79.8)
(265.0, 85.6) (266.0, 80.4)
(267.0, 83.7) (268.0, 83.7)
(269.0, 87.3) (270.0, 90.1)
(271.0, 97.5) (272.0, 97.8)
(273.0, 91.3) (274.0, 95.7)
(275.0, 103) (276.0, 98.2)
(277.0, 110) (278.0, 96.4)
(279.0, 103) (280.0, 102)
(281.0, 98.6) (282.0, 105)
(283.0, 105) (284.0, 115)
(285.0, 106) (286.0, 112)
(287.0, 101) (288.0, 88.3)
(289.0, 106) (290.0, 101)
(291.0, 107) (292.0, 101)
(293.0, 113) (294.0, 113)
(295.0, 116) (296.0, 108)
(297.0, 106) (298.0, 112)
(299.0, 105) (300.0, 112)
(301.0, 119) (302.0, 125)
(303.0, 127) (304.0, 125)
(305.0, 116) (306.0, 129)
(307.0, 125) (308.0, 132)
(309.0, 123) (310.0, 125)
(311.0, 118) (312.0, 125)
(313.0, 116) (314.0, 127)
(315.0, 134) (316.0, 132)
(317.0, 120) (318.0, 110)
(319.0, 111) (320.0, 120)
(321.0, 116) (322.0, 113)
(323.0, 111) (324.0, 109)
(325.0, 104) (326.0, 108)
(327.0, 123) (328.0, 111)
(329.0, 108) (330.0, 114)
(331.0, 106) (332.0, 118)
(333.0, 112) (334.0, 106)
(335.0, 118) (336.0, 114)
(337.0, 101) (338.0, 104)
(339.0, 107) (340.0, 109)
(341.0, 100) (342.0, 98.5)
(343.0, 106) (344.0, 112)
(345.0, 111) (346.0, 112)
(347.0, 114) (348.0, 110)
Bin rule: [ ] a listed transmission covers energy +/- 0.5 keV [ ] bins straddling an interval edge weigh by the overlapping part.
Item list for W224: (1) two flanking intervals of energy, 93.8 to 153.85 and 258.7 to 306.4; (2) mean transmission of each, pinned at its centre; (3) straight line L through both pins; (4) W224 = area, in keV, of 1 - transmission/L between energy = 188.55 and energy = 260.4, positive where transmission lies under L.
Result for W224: 8.5 keV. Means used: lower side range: 82.6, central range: 82.7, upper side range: 100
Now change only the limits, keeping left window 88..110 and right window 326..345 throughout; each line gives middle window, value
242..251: 0.6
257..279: 3.8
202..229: 7.4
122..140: 4.2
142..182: -2.1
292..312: -2.2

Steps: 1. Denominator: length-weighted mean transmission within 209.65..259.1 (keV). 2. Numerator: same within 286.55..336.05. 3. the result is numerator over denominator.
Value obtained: 1.33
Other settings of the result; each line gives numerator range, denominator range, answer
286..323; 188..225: 1.57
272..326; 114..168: 1.32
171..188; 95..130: 1.22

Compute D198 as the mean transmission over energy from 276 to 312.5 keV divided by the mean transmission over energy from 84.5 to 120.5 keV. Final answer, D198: 1.28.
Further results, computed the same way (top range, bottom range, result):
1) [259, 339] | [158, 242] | 1.18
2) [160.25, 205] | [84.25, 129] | 1.12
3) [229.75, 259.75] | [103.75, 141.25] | 1.15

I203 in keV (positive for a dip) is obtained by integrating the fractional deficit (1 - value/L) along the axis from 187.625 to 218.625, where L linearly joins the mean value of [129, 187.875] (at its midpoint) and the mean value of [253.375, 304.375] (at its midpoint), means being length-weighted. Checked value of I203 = 7.2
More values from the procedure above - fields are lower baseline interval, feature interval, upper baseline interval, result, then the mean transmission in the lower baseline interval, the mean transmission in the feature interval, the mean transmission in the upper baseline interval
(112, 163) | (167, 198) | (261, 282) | -4.6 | 83.7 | 99.2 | 91.6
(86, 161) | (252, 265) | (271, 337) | 4.5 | 84.4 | 68.8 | 112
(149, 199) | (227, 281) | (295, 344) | 8.1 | 98.5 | 91.3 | 115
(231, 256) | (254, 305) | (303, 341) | 4.5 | 95.2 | 96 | 116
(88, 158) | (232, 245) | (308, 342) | -0.5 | 83.7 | 105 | 114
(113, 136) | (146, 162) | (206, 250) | -3.6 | 75.1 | 96.5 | 87.6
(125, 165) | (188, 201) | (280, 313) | 0.6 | 84.5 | 89.2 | 113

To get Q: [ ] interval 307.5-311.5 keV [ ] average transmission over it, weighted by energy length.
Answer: 124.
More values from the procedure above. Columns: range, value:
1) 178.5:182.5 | 109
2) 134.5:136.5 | 67.8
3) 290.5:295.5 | 110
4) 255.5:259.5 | 59.4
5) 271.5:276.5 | 97.2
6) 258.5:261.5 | 66.7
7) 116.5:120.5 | 85.3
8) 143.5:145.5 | 88.7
